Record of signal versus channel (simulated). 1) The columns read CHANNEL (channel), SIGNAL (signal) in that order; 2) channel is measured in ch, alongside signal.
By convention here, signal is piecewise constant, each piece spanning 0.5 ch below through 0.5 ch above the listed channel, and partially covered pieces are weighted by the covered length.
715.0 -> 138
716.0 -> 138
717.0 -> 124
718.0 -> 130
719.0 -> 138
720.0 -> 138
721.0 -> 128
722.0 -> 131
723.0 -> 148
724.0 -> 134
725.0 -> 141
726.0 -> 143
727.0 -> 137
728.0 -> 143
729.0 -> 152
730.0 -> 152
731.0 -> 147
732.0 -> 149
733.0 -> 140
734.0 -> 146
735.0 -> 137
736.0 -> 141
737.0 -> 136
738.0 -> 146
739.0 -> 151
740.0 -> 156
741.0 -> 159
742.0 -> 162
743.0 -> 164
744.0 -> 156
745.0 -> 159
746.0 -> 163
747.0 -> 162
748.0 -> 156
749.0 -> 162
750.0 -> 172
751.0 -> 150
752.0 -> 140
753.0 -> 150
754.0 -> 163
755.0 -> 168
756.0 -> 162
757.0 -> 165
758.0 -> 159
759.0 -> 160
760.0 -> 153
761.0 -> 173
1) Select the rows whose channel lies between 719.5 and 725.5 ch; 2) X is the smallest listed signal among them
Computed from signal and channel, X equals 128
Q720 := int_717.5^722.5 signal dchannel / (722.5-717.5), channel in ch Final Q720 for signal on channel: 133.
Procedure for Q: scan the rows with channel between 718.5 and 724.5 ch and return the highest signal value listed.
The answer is 148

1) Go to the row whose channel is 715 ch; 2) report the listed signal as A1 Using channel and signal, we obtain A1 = 138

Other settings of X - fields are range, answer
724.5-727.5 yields 137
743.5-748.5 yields 156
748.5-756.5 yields 140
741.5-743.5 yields 162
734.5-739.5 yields 136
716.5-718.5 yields 124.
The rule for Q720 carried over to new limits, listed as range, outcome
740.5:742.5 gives 160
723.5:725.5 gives 138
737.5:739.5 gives 148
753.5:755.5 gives 166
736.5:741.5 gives 150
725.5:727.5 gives 140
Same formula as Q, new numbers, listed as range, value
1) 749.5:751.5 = 172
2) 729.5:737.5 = 152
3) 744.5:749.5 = 163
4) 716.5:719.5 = 138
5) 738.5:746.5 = 164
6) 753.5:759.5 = 168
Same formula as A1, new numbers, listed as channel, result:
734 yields 146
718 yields 130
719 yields 138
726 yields 143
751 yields 150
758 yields 159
